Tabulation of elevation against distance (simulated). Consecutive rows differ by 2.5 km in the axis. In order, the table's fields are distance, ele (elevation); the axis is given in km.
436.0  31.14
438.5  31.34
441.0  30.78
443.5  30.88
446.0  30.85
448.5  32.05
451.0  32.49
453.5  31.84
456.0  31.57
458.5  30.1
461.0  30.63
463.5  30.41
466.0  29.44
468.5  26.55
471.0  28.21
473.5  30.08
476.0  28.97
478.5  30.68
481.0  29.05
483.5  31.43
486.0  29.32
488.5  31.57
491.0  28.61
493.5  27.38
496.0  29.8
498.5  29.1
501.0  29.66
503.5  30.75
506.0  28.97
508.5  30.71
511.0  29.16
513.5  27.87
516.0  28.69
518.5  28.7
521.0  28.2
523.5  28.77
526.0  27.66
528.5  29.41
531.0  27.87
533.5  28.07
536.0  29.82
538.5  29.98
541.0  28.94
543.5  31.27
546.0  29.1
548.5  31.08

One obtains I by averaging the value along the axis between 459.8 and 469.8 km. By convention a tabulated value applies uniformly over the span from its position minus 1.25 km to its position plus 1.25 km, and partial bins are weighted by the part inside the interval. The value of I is 29.2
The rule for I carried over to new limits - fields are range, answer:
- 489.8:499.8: 28.7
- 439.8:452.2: 31.4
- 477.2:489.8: 30.4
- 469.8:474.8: 29.2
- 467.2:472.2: 27.4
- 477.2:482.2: 29.9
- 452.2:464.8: 30.9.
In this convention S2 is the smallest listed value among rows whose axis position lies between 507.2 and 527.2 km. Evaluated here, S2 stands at 27.66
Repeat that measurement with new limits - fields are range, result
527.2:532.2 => 27.87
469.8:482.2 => 28.21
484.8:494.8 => 27.38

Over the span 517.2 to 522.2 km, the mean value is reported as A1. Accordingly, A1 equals 28.5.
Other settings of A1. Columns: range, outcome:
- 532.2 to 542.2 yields 29.2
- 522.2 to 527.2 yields 28.2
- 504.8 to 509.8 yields 29.8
